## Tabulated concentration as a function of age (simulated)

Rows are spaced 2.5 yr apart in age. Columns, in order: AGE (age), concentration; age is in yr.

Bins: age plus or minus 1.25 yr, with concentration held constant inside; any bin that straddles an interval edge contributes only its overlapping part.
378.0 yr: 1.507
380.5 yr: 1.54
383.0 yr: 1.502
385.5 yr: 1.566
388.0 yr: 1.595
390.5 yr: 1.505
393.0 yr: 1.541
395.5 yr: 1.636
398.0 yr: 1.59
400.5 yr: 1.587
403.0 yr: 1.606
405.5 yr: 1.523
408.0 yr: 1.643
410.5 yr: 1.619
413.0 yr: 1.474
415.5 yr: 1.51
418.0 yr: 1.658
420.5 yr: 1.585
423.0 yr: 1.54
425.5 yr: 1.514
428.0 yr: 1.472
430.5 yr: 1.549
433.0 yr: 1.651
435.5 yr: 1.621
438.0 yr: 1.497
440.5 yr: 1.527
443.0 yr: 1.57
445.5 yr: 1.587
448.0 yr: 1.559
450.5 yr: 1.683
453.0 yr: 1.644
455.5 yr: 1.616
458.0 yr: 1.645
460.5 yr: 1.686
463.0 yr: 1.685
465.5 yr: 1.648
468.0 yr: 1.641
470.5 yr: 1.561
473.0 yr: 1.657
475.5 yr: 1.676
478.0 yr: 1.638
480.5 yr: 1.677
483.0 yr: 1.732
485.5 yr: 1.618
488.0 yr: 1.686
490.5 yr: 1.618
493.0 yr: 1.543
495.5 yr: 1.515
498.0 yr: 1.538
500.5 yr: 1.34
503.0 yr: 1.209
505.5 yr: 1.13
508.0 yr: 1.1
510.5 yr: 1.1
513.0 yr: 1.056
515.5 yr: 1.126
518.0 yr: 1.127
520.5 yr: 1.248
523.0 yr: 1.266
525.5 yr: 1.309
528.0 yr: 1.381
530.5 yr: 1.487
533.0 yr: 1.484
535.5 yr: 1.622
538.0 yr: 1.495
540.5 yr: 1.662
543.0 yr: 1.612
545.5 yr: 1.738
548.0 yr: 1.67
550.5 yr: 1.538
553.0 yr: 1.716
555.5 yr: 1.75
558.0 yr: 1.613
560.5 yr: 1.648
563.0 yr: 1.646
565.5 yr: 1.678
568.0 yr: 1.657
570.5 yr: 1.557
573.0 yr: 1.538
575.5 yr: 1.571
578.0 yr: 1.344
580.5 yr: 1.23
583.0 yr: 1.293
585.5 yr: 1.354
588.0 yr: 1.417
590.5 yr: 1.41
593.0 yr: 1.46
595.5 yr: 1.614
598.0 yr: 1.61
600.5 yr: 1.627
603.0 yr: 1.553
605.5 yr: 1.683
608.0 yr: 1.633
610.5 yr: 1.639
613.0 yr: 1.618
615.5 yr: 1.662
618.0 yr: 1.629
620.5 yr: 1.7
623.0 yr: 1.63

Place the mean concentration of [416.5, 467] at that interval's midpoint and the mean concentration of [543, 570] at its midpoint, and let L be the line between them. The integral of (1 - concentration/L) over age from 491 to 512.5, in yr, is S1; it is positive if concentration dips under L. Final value 4.20 yr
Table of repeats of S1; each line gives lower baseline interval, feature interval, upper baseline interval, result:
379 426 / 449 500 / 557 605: -2.8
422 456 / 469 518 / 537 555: 5.0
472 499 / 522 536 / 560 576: 1.8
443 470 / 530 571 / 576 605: -3.2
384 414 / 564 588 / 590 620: 1.9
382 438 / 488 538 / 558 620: 7.0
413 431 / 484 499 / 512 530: -3.0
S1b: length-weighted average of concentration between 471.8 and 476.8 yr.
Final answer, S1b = 1.67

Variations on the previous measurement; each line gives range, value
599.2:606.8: 1.62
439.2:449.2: 1.56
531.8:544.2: 1.58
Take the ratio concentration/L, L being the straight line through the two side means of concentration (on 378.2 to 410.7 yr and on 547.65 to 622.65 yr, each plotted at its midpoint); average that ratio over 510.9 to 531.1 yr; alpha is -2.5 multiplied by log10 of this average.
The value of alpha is 0.26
